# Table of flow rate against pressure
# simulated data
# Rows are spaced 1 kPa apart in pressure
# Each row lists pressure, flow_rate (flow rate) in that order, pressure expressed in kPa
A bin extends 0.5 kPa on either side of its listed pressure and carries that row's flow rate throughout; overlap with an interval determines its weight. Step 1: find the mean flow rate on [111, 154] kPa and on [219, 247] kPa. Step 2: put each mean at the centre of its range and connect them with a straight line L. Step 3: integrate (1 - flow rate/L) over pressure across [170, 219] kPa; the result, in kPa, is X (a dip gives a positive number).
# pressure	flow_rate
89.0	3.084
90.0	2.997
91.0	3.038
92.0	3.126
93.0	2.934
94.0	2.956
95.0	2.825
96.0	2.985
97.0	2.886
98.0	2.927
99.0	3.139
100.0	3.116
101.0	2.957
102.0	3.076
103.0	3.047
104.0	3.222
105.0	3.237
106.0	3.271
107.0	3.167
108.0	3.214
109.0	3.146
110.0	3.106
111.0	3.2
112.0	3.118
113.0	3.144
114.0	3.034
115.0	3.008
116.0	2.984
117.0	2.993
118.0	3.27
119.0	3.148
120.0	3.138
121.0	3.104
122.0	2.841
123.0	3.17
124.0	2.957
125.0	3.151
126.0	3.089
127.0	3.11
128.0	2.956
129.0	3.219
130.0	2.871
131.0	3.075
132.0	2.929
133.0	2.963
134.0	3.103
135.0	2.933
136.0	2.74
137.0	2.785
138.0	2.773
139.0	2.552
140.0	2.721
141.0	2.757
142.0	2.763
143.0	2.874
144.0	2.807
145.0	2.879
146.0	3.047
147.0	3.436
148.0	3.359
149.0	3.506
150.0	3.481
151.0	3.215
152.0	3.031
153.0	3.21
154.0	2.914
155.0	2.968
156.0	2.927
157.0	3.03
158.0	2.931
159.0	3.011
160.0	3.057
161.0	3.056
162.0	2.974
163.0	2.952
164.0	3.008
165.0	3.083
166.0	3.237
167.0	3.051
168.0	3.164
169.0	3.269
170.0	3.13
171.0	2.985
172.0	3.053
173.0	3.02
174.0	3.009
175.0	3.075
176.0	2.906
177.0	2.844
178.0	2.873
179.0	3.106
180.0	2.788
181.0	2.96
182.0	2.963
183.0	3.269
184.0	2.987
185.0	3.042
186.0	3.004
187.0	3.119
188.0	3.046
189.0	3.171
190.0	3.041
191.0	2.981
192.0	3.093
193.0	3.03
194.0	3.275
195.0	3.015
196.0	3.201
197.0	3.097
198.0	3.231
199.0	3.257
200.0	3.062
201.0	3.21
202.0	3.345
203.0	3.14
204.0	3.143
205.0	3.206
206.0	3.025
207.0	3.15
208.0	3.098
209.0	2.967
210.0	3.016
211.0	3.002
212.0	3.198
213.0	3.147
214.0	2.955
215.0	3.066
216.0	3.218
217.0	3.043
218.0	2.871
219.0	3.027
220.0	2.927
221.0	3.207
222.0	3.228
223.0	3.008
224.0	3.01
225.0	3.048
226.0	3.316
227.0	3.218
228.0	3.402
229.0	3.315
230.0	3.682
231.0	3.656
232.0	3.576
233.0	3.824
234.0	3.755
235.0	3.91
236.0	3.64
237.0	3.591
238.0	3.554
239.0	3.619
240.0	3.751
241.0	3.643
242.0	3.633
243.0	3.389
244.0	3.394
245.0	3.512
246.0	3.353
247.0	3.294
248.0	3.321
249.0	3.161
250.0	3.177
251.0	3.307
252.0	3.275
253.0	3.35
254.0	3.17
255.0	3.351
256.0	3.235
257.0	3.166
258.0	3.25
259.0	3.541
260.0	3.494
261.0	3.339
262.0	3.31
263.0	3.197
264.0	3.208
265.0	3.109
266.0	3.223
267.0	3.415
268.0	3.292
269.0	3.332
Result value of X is 3.2 kPa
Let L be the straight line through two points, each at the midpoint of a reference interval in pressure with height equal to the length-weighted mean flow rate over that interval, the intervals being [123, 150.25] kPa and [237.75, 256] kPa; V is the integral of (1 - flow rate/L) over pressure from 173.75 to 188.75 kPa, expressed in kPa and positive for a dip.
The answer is 0.7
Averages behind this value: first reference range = 2.99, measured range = 3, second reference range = 3.4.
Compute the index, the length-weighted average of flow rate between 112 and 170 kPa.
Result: 3.03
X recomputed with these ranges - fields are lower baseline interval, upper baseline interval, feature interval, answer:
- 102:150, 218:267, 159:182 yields 1.0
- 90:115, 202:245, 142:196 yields 2.4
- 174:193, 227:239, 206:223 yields 1.6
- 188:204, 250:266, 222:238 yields -1.2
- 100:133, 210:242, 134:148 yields 1.2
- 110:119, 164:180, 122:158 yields 0.8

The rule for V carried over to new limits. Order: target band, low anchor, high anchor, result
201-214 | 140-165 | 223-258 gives 0.6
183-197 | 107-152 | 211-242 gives 0.6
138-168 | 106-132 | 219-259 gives 1.4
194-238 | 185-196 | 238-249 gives 0.5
